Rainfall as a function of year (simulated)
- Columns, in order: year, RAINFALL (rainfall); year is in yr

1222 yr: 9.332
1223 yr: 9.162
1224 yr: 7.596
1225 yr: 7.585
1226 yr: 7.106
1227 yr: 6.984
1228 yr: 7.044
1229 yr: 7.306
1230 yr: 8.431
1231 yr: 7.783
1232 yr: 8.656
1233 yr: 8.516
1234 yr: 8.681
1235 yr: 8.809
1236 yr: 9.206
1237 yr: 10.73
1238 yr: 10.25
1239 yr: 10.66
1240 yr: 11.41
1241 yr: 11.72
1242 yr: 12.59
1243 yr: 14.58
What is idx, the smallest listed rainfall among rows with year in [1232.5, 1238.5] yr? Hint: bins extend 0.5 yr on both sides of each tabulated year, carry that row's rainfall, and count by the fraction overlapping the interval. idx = 8.516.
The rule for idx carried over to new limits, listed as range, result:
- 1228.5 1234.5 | 7.306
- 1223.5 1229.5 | 6.984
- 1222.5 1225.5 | 7.585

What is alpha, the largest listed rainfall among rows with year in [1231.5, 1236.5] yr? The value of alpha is 9.206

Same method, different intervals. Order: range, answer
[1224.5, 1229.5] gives 7.585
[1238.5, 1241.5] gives 11.72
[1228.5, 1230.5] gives 8.431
